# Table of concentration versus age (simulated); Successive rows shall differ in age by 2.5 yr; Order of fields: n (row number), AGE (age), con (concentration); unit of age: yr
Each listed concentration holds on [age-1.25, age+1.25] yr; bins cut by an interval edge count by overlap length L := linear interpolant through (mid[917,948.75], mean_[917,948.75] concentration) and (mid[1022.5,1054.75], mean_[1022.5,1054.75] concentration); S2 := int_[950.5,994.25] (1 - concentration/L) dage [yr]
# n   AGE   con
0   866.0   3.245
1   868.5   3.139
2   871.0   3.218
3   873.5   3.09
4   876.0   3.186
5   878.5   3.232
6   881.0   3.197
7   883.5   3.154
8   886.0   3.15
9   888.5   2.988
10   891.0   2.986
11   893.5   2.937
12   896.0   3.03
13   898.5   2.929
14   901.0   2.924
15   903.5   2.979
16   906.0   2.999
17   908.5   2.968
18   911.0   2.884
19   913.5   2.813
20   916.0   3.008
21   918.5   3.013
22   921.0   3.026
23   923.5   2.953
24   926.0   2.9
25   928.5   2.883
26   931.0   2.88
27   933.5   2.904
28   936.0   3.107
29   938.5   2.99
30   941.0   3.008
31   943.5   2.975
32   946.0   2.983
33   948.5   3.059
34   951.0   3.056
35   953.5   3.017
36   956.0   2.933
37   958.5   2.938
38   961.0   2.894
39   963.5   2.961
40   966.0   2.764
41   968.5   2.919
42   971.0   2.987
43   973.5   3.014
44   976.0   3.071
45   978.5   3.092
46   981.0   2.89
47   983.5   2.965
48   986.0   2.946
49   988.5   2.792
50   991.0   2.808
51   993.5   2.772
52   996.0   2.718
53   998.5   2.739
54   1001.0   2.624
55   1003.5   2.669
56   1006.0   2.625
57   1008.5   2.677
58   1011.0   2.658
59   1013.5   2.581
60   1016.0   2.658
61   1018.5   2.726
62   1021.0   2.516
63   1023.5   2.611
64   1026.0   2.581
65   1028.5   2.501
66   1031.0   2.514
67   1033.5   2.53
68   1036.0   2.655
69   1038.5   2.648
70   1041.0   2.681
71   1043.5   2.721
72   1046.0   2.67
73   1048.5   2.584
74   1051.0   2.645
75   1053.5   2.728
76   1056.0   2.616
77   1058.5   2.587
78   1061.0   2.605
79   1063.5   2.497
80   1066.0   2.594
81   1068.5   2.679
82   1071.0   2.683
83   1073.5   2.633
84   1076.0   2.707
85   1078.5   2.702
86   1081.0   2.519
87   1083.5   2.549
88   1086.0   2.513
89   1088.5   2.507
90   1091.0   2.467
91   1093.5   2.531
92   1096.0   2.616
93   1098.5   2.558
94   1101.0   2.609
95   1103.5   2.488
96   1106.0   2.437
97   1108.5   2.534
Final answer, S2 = -1.4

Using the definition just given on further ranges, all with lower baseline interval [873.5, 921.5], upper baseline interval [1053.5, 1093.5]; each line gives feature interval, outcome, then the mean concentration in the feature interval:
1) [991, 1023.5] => 1.0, 2.67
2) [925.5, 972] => -0.9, 2.96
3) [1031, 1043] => 0.3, 2.62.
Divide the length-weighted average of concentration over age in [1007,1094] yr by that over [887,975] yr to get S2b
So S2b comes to 0.88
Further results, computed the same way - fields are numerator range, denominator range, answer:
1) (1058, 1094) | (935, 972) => 0.87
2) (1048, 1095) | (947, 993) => 0.88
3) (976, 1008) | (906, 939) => 0.95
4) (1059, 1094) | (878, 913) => 0.86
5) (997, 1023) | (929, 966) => 0.89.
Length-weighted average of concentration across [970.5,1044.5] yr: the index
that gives 2.73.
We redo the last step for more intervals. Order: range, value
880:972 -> 2.97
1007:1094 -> 2.61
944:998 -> 2.93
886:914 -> 2.96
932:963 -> 2.99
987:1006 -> 2.73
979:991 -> 2.9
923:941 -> 2.95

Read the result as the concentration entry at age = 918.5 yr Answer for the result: 3.013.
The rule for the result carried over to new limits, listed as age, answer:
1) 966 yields 2.764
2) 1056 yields 2.616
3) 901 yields 2.924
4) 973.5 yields 3.014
